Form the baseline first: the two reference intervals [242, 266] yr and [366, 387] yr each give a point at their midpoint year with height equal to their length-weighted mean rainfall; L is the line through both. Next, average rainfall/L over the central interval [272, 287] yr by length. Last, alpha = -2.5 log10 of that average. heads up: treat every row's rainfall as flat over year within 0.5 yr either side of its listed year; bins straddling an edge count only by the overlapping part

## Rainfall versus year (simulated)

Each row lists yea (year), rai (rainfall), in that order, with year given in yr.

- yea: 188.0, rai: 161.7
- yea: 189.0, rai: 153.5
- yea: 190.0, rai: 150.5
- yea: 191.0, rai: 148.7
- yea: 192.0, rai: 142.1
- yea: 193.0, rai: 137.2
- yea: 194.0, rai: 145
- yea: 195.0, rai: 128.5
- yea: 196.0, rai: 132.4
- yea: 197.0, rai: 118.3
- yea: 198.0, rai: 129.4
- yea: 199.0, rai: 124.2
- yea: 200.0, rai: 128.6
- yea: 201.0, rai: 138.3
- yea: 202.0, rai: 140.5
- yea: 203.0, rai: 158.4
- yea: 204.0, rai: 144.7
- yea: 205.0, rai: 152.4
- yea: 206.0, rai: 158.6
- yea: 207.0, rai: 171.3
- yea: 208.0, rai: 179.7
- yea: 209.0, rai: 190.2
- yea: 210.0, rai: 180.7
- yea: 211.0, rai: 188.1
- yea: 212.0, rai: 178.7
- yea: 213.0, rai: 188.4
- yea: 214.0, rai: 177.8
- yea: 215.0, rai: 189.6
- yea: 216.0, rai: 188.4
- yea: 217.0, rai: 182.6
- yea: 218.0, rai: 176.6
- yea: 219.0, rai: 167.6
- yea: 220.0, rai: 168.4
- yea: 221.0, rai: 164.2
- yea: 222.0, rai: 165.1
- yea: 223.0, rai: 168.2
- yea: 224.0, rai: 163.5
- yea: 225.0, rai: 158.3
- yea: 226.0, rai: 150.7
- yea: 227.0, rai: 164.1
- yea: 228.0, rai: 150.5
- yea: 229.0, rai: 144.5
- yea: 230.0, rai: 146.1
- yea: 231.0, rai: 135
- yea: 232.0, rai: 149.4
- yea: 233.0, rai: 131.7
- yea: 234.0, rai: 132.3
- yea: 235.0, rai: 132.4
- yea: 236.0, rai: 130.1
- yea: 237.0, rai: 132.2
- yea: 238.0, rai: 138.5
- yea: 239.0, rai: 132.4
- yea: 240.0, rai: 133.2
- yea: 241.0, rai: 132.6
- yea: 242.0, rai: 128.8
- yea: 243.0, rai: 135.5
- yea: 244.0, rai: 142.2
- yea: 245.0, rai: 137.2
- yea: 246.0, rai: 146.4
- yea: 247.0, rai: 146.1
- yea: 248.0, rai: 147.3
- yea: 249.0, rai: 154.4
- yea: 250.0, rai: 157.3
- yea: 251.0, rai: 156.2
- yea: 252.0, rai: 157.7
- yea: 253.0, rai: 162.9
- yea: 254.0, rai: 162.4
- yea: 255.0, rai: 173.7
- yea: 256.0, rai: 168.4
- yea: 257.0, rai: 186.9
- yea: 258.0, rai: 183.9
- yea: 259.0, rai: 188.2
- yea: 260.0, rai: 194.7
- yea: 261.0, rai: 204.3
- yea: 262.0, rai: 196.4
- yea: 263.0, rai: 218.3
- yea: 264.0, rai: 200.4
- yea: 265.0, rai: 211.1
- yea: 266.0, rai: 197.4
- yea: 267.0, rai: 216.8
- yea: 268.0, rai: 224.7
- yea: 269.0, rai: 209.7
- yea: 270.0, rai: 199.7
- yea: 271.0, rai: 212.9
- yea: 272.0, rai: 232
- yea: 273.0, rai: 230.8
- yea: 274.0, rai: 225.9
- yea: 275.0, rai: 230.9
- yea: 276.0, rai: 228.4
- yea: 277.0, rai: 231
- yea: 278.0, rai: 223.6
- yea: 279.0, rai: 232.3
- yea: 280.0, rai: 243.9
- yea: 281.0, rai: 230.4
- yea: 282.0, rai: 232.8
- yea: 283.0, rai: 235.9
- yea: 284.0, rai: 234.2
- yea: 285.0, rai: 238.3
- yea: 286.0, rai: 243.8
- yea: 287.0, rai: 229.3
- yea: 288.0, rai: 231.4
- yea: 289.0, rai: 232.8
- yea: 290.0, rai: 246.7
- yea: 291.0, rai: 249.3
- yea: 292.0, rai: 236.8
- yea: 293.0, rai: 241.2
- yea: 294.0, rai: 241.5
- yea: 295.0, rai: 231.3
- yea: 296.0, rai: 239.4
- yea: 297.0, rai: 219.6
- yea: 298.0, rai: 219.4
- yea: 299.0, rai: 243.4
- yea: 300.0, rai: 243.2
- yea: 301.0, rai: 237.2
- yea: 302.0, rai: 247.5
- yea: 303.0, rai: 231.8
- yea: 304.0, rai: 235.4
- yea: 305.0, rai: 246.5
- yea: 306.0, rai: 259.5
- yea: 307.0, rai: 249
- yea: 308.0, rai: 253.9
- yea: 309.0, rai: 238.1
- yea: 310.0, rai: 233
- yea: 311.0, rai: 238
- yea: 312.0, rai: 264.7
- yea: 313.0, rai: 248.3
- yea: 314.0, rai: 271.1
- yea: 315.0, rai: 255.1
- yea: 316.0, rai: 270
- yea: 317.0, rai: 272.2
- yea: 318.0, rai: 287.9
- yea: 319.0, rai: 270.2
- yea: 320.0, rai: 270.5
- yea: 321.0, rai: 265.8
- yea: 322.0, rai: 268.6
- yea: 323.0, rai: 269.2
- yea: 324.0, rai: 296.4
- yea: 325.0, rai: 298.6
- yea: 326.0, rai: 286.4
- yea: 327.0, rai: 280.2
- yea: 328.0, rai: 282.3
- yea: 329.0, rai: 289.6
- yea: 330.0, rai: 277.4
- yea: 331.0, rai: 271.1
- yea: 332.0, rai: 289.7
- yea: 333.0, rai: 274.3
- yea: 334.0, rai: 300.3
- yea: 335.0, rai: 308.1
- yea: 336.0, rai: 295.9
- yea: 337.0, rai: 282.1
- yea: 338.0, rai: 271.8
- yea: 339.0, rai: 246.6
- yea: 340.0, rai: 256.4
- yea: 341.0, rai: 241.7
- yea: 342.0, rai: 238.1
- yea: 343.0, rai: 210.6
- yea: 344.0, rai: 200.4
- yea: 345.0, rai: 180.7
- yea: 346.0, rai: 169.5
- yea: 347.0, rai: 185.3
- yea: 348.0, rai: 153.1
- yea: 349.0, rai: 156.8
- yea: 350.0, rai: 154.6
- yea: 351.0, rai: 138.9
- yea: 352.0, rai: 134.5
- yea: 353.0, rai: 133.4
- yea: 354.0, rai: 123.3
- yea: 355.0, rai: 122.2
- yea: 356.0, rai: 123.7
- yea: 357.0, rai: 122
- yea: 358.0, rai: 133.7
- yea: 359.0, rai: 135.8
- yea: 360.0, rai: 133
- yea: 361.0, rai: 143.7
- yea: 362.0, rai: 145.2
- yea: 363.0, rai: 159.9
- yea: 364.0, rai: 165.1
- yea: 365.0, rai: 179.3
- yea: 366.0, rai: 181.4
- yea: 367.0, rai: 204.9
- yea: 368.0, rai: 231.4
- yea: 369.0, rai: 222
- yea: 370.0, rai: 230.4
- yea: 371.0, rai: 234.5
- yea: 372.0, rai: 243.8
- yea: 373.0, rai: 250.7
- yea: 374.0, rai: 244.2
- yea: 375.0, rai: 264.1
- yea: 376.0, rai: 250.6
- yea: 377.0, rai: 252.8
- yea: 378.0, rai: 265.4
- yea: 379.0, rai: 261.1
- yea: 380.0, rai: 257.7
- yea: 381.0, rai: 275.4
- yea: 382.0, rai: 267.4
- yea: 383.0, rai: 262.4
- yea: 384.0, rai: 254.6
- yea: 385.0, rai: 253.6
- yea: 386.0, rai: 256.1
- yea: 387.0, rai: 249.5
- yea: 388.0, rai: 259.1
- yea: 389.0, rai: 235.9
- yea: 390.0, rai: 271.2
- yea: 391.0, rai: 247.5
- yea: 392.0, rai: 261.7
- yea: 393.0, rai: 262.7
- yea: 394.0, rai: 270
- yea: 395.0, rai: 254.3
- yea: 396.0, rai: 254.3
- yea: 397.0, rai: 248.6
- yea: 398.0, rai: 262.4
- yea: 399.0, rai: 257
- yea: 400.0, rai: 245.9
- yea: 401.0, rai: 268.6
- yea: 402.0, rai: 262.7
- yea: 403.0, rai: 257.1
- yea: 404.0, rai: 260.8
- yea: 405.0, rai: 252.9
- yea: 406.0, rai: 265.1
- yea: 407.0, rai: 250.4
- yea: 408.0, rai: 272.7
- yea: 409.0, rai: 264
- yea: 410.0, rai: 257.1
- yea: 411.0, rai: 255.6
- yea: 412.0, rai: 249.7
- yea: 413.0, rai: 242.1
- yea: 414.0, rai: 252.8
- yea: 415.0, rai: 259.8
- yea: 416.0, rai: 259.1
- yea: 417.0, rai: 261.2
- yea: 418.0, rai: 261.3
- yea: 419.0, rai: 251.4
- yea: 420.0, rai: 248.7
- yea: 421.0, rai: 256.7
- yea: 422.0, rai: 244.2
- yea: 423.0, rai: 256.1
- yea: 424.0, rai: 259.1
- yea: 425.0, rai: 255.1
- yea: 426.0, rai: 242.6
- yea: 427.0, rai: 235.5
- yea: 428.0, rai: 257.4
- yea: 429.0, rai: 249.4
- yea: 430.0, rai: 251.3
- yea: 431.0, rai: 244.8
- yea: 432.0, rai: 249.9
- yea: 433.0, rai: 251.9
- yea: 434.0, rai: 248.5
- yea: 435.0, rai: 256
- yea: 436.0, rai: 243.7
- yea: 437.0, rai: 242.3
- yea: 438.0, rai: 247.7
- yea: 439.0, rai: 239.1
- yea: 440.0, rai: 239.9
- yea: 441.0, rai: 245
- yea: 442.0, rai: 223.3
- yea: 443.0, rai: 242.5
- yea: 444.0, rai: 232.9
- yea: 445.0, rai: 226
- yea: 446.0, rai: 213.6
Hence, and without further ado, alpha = -0.24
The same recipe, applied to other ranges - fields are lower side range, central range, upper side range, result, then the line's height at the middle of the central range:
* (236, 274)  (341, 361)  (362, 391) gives 0.383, 224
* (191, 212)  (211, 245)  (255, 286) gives 0.128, 175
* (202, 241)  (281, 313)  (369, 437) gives -0.203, 199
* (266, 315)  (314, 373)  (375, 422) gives 0.115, 246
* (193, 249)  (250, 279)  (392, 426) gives -0.139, 176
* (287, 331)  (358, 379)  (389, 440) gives 0.227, 254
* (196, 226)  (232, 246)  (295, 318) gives 0.358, 187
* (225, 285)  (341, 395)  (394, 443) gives 0.116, 230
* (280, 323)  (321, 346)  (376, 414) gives -0.064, 250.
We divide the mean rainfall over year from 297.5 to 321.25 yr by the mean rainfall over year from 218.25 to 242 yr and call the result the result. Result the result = 1.71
